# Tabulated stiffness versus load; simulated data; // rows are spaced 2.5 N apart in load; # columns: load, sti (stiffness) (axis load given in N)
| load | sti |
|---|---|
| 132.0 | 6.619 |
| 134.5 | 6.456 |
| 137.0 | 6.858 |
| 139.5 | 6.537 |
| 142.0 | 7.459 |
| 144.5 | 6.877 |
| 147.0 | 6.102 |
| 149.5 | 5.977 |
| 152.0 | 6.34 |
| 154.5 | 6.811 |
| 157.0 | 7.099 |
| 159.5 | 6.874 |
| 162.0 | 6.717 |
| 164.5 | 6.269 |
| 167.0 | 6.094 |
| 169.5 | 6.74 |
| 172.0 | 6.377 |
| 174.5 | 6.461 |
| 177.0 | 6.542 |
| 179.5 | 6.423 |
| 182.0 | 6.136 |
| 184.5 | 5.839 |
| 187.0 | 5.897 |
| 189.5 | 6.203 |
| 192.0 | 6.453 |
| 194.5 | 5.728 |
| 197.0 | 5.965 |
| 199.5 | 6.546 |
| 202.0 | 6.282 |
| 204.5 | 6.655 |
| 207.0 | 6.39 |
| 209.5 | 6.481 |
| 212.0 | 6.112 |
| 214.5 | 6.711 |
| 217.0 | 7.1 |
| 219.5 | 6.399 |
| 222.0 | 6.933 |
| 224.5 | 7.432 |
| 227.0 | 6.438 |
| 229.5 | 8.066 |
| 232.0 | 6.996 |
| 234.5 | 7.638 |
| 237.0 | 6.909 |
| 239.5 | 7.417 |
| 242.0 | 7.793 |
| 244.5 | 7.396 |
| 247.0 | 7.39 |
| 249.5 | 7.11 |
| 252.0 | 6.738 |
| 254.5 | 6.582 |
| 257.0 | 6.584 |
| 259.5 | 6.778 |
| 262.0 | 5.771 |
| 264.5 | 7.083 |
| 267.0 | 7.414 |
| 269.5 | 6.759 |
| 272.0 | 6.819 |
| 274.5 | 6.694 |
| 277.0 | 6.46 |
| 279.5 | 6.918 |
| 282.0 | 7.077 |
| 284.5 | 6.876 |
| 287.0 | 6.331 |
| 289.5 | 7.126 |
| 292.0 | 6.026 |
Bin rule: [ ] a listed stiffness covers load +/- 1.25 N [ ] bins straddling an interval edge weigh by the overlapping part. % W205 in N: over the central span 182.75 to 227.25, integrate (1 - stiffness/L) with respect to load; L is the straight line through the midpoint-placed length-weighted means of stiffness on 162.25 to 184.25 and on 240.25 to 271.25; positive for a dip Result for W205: 1.2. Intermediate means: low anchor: 6.37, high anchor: 6.96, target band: 6.42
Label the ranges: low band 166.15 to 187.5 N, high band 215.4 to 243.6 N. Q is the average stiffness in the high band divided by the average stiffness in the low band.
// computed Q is 1.14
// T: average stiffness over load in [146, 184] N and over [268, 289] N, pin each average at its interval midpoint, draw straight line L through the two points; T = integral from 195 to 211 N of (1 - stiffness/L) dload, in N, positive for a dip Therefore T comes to 0.50 N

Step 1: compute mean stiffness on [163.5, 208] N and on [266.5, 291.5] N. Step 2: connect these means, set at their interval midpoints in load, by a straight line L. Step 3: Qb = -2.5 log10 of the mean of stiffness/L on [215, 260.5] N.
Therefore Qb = -0.08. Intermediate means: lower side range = 6.28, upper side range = 6.81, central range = 7.09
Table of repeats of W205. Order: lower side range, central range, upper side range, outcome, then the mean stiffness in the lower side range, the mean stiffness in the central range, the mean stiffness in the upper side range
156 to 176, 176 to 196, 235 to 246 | 1.90 N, 6.57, 6.15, 7.4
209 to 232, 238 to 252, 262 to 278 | -1.06 N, 6.87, 7.35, 6.79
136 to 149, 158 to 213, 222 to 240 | 5.04 N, 6.72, 6.33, 7.24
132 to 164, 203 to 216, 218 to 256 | 0.96 N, 6.66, 6.48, 7.15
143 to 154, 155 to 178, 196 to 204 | -0.81 N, 6.38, 6.58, 6.31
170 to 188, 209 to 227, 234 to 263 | -0.13 N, 6.26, 6.73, 7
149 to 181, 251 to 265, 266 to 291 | 0.45 N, 6.53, 6.56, 6.83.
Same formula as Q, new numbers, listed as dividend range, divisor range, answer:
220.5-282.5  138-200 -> 1.09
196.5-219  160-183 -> 1.01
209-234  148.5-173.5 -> 1.06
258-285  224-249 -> 0.92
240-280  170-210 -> 1.10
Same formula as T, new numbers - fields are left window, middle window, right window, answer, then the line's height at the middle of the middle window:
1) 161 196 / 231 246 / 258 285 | -1.7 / 6.6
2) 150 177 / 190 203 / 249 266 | 0.8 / 6.59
